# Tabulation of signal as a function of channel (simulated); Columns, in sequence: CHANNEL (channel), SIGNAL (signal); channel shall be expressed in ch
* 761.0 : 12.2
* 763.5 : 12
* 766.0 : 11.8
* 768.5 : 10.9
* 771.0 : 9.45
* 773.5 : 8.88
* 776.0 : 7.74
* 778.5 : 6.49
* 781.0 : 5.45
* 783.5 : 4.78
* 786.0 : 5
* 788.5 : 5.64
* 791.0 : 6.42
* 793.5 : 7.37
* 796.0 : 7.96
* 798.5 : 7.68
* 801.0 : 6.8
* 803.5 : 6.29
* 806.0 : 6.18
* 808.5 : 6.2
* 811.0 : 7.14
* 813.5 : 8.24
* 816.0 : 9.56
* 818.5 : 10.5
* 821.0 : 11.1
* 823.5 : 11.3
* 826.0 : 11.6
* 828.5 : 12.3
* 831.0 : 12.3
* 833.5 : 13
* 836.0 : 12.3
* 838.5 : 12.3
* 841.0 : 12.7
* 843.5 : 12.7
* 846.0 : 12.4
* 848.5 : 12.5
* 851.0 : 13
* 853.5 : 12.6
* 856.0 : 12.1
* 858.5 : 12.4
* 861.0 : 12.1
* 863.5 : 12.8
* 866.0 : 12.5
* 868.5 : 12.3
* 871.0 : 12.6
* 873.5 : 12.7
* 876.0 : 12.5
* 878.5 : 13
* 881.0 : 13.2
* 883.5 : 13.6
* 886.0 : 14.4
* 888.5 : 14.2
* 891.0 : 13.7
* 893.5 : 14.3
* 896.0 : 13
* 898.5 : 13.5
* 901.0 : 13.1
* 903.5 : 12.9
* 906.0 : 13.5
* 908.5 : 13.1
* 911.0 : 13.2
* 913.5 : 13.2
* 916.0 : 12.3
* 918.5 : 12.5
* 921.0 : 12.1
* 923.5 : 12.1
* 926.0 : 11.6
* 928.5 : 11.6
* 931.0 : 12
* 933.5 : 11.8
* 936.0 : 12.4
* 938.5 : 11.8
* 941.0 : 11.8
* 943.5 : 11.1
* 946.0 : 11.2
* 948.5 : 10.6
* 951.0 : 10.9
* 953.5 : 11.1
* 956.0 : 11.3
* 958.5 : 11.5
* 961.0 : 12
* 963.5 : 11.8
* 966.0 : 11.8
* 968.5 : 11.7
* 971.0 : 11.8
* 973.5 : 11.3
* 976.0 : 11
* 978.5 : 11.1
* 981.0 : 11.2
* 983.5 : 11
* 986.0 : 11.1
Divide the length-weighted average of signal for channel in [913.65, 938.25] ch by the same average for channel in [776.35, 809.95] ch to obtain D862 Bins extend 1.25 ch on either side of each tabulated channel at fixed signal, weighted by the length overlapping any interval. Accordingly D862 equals 1.9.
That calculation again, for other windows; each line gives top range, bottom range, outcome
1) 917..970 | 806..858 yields 1.04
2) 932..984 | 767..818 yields 1.57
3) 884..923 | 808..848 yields 1.19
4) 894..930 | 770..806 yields 1.87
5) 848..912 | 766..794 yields 1.78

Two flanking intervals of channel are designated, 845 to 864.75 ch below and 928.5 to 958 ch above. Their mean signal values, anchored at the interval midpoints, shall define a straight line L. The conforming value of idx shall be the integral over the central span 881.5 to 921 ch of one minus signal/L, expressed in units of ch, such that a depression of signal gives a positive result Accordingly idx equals -4.53 ch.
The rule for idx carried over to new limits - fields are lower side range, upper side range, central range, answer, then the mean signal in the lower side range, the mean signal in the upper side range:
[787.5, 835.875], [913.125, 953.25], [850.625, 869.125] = -4.44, 8.92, 11.8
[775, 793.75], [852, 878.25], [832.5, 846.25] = -2.84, 6.02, 12.5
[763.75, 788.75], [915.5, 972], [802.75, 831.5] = -1.73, 7.87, 11.7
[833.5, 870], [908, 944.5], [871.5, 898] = -2.34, 12.5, 12.2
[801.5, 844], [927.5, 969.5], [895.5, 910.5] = -2.87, 10.2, 11.6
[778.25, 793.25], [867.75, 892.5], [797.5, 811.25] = 0.94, 5.69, 13.2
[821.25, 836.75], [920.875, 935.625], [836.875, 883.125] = -2.27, 12.1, 11.9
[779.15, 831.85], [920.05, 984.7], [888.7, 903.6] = -4.87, 8.04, 11.5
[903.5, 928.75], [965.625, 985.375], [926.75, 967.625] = 1.29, 12.6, 11.3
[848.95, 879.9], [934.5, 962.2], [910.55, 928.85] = -0.79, 12.6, 11.4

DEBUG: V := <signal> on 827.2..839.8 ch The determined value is 12.4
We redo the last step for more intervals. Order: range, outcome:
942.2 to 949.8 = 11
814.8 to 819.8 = 10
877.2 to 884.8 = 13.3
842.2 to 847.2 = 12.6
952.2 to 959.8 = 11.3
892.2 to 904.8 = 13.4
